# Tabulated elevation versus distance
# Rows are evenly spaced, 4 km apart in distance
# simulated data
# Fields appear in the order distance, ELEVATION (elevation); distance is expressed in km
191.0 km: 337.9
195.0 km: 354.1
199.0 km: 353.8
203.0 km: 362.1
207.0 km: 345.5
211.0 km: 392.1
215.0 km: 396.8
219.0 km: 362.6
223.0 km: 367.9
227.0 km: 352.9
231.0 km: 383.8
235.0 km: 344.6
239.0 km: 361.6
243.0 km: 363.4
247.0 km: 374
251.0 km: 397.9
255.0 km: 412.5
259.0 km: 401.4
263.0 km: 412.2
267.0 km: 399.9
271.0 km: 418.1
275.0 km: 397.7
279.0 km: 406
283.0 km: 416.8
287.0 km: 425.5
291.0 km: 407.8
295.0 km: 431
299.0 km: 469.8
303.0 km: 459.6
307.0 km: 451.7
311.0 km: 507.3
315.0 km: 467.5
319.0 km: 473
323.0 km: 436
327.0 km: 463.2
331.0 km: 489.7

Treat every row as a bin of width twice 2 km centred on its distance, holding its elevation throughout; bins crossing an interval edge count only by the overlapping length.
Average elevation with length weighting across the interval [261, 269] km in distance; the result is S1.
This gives 406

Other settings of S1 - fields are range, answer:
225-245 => 361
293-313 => 464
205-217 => 378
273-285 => 407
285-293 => 417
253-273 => 409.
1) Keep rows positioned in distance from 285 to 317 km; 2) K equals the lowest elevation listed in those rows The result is 407.8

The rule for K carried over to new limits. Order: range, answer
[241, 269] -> 363.4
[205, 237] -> 344.6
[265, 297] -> 397.7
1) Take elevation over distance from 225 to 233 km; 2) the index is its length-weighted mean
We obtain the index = 368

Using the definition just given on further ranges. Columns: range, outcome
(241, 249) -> 369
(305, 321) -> 475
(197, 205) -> 358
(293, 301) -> 450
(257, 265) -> 407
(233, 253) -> 368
